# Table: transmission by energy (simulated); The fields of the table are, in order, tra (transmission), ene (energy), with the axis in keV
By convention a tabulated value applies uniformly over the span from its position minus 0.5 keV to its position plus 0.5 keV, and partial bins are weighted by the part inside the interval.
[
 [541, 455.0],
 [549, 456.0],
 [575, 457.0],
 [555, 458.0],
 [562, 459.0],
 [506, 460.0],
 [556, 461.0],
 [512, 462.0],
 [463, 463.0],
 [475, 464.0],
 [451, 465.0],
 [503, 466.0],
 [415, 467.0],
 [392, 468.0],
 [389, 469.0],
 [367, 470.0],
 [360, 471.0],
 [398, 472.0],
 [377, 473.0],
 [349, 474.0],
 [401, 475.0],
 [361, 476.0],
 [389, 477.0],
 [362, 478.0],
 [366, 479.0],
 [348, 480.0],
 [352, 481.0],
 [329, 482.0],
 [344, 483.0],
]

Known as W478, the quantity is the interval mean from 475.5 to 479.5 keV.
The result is 370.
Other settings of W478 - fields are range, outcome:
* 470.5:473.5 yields 378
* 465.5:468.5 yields 437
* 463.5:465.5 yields 463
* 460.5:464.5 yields 502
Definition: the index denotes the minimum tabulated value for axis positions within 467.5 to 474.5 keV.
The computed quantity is 349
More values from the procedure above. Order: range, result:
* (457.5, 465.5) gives 451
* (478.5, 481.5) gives 348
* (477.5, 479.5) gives 362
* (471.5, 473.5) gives 377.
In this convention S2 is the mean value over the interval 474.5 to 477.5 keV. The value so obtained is 384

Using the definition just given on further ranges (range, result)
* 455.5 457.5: 562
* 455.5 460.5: 549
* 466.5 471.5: 385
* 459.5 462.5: 525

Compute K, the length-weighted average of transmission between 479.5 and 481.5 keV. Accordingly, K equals 350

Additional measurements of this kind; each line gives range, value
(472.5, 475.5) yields 376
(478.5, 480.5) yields 357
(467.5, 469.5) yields 390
